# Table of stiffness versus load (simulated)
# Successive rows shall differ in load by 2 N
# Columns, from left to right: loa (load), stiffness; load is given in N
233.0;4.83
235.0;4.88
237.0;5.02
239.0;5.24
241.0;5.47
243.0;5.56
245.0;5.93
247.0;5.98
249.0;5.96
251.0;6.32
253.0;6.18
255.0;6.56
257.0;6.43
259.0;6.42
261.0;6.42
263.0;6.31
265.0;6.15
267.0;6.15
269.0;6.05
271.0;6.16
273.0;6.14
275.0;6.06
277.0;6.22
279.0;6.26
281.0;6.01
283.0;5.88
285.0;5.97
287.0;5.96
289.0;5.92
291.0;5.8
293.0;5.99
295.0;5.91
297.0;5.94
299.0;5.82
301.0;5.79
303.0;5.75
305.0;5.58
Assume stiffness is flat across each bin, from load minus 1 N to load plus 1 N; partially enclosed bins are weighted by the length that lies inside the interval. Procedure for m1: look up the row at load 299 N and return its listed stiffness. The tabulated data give 5.82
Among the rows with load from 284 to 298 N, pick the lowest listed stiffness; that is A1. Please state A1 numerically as 5.8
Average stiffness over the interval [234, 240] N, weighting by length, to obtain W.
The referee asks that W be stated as 5.05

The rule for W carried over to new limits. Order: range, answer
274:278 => 6.14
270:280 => 6.17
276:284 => 6.09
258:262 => 6.42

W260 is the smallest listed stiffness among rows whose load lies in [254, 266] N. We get 6.15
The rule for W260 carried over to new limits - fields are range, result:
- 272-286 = 5.88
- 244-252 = 5.93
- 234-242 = 4.88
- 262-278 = 6.05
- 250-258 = 6.18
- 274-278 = 6.06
